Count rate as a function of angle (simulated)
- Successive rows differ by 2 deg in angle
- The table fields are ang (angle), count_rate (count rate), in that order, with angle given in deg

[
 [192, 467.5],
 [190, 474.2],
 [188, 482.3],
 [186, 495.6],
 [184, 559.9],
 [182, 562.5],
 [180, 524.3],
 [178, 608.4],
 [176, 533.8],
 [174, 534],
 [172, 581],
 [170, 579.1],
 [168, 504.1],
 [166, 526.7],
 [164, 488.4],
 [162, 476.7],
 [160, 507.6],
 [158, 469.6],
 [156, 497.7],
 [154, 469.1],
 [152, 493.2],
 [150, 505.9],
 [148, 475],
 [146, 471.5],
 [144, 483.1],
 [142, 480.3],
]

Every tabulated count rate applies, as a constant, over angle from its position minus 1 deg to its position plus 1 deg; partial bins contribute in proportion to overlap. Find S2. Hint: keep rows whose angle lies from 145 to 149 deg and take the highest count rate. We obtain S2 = 475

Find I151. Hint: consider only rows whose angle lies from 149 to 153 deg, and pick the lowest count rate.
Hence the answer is 493.2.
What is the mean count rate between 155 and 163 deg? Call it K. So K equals 488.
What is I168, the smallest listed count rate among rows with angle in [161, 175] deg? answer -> 476.7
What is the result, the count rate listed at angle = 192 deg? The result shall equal 467.5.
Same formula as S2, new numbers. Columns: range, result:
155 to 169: 526.7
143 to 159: 505.9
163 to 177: 581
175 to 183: 608.4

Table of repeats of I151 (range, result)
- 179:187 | 495.6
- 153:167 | 469.1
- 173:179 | 533.8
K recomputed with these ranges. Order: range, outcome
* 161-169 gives 499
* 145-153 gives 486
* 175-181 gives 555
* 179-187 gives 536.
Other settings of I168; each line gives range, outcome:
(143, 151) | 471.5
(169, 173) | 579.1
